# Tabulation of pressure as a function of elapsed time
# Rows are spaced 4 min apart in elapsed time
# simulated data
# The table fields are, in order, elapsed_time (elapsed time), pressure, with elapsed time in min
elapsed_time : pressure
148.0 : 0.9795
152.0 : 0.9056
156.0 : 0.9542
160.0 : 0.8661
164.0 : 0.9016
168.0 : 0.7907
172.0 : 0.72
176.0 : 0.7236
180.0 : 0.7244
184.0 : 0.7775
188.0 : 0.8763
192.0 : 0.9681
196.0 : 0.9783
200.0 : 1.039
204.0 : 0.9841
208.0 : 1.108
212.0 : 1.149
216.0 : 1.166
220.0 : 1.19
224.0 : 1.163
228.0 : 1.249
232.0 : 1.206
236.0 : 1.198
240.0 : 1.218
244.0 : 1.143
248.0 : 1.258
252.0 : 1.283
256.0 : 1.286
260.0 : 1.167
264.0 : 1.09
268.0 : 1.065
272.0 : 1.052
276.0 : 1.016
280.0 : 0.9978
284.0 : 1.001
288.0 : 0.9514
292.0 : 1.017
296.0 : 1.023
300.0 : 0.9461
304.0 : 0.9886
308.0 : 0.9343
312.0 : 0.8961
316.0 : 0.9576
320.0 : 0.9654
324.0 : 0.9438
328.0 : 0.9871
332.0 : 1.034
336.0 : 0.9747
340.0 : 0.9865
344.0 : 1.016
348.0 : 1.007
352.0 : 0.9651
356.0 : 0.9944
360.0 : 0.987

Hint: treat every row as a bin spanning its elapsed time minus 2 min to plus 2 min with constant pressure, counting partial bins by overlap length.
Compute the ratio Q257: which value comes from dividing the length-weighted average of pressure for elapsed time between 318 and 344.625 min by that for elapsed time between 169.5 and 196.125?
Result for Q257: 1.2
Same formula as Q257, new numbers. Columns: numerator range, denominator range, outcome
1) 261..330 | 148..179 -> 1.18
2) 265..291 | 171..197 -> 1.24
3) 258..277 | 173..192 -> 1.36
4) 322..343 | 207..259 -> 0.82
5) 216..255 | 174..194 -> 1.49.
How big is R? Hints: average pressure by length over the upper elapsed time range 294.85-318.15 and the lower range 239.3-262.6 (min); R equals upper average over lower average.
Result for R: 0.8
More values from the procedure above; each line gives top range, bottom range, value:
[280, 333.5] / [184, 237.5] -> 0.90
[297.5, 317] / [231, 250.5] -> 0.78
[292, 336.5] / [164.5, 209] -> 1.11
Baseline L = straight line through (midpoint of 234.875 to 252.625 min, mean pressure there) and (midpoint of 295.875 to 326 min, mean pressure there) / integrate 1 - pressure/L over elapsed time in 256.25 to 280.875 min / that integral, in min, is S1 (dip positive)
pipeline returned 0.8 min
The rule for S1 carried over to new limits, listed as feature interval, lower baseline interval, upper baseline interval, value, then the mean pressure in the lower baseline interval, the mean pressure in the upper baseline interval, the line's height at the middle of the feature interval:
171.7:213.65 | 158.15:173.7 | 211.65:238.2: 3.2 min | 0.821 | 1.19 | 0.989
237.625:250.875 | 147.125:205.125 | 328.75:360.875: -4.1 min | 0.876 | 0.996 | 0.924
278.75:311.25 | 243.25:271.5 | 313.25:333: 2.5 min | 1.18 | 0.972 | 1.06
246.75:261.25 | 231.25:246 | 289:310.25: -1.5 min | 1.19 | 0.979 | 1.14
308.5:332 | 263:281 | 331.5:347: 1.3 min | 1.04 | 1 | 1.01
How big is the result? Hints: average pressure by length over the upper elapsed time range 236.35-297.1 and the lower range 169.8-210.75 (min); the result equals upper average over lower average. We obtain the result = 1.24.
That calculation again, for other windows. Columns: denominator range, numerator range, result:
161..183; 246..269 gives 1.54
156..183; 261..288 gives 1.29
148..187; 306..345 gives 1.17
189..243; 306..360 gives 0.87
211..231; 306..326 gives 0.79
